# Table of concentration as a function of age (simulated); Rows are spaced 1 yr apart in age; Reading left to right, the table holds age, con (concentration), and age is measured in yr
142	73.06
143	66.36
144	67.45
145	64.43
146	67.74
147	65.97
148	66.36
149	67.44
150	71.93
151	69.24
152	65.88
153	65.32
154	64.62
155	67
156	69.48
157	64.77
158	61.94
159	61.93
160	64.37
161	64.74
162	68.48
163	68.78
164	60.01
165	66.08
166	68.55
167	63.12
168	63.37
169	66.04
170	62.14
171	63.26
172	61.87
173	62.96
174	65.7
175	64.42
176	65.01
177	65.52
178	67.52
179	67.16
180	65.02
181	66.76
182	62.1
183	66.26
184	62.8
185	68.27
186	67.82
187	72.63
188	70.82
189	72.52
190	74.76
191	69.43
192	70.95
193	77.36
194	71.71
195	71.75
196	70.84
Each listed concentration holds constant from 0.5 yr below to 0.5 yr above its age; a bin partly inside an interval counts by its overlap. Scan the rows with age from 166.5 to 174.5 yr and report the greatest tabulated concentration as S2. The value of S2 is 66.04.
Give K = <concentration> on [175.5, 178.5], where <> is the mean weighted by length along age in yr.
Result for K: 66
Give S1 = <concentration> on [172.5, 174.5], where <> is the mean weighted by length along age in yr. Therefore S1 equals 64.3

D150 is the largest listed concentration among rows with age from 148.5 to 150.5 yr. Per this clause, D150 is 71.93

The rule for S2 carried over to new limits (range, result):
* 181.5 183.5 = 66.26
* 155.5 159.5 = 69.48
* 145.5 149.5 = 67.74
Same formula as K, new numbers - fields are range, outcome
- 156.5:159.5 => 62.9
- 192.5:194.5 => 74.5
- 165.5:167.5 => 65.8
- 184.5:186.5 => 68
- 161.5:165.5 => 65.8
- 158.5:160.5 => 63.2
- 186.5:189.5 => 72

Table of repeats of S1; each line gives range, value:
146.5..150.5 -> 67.9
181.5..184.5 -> 63.7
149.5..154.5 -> 67.4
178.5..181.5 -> 66.3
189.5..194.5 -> 72.8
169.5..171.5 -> 62.7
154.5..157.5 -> 67.1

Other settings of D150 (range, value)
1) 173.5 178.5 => 67.52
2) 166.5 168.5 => 63.37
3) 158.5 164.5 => 68.78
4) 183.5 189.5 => 72.63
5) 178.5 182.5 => 67.16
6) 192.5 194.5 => 77.36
